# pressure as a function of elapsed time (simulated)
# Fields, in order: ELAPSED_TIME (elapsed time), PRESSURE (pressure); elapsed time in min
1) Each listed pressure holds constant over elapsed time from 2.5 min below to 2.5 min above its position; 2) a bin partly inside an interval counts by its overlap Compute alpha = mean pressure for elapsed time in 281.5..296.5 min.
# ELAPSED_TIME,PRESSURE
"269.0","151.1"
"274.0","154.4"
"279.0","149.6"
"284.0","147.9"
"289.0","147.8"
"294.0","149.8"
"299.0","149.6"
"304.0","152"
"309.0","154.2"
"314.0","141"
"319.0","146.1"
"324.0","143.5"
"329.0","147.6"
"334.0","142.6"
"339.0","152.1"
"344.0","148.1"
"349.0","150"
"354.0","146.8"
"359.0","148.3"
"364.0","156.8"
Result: 148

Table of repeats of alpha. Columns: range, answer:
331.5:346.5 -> 148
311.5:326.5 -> 144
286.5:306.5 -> 150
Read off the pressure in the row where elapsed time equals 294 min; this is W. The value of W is 149.8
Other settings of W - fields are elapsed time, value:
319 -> 146.1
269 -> 151.1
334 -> 142.6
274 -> 154.4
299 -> 149.6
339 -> 152.1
